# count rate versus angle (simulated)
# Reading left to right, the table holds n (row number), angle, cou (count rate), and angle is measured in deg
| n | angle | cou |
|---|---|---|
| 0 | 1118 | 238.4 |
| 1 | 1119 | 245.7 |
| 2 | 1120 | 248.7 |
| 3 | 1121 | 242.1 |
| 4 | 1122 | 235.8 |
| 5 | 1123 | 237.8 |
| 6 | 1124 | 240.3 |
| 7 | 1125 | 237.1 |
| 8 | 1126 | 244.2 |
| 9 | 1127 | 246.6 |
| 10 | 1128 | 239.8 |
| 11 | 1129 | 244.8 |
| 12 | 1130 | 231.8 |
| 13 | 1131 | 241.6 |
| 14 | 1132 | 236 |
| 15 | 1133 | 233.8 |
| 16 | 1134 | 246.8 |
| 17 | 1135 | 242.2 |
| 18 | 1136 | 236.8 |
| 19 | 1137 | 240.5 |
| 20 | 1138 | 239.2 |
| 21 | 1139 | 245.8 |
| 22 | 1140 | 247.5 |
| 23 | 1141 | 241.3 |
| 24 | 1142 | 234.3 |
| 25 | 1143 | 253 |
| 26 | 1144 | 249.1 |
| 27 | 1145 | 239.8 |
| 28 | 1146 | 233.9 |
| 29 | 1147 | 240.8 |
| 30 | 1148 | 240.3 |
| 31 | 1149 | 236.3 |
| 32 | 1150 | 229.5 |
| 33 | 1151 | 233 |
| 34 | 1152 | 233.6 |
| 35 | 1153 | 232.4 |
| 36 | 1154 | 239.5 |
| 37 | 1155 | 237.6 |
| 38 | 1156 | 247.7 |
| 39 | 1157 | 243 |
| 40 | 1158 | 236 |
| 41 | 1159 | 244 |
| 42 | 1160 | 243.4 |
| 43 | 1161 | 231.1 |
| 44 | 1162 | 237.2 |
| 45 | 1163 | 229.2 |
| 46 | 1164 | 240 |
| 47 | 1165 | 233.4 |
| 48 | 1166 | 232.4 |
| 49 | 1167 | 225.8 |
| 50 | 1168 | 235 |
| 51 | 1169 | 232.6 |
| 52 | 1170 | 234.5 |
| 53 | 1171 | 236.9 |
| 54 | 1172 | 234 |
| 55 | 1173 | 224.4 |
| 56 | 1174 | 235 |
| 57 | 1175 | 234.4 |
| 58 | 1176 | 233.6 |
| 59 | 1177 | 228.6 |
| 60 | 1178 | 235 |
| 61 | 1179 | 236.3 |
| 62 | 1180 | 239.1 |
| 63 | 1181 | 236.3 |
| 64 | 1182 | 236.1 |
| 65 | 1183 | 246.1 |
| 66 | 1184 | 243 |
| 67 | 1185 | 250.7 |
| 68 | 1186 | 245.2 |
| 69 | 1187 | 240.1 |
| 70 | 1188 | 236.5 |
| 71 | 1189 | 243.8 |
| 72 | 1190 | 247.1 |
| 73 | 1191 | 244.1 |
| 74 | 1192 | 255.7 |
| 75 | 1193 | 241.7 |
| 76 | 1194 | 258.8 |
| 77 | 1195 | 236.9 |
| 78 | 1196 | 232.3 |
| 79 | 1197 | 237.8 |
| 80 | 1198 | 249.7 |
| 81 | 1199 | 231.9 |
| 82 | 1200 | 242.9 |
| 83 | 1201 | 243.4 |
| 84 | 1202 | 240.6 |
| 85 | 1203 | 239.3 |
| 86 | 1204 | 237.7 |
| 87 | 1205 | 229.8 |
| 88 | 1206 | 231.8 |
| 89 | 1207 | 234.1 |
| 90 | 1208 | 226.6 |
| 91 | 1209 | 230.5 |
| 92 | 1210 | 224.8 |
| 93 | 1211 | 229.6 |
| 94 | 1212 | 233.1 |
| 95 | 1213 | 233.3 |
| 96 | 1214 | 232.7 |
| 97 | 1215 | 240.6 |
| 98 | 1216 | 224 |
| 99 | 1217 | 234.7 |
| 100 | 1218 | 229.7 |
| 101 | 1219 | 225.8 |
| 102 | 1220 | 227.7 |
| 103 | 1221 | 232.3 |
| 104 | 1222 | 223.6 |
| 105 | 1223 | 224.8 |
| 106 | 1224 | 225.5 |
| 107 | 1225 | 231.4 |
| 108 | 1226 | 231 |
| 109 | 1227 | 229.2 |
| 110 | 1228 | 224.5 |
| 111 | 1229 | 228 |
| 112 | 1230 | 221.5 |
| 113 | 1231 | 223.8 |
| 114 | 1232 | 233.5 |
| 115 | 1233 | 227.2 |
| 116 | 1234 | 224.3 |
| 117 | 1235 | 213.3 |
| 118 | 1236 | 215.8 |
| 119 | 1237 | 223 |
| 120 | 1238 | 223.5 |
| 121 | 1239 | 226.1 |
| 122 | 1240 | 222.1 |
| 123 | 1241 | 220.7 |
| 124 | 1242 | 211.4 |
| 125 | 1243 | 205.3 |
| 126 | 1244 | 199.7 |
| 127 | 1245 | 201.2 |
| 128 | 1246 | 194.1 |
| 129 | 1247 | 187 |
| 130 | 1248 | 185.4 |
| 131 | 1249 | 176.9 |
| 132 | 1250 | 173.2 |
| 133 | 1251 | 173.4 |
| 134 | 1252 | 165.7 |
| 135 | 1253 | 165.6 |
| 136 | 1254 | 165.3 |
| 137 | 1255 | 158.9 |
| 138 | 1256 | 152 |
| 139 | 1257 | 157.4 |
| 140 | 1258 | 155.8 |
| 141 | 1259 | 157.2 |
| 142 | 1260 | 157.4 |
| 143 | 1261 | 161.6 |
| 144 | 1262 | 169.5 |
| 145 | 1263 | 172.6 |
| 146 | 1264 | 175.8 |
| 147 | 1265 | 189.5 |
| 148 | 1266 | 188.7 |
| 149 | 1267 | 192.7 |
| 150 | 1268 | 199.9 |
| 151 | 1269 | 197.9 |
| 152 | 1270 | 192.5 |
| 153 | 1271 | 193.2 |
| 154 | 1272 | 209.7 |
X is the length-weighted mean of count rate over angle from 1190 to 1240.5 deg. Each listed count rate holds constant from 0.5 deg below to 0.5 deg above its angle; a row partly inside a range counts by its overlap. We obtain 232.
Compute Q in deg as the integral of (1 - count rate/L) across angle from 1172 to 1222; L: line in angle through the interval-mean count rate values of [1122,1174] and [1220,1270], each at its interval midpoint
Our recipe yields -4.3 deg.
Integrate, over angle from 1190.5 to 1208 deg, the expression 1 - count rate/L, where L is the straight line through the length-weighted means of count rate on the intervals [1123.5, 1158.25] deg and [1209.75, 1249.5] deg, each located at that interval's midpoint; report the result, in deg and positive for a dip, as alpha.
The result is -1.0 deg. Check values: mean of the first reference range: 240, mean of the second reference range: 221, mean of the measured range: 240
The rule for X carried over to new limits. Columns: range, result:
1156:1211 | 238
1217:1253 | 213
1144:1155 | 237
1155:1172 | 236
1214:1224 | 229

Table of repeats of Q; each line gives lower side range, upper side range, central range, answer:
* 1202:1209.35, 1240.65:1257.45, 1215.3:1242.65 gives -2.64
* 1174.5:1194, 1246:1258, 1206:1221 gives -1.46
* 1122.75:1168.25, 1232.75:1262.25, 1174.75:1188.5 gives -1.10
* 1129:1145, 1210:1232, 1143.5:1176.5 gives 0.27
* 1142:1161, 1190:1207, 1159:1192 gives 0.38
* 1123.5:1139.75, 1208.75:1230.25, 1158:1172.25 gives 0.07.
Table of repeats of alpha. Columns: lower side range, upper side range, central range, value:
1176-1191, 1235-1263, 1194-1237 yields -3.6 deg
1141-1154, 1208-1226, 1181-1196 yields -0.7 deg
